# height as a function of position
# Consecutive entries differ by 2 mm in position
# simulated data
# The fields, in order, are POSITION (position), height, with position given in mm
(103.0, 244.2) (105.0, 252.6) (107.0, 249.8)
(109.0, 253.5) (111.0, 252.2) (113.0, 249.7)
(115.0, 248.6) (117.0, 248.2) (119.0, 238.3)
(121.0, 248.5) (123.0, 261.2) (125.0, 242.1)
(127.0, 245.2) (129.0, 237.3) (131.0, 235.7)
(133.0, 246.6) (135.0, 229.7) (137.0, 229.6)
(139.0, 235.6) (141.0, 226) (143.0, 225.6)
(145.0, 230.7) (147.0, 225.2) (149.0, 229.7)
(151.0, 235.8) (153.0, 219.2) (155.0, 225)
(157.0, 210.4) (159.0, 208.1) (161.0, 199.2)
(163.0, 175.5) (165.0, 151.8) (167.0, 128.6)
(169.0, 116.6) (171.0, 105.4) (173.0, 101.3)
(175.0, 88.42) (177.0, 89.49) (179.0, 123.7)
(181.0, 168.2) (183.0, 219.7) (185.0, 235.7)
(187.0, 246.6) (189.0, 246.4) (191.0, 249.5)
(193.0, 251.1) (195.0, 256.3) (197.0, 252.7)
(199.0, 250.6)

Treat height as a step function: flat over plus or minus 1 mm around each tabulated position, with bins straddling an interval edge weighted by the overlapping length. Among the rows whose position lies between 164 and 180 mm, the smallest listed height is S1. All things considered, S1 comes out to 88.42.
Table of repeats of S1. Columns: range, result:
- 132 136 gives 229.7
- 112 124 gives 238.3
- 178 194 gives 123.7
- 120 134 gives 235.7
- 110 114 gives 249.7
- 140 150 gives 225.2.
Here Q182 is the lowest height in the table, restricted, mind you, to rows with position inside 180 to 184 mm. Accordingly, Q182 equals 168.2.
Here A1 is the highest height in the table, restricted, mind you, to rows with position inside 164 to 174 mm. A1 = 151.8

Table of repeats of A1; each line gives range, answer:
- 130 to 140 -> 246.6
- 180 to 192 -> 249.5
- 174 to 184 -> 219.7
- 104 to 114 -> 253.5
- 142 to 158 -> 235.8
